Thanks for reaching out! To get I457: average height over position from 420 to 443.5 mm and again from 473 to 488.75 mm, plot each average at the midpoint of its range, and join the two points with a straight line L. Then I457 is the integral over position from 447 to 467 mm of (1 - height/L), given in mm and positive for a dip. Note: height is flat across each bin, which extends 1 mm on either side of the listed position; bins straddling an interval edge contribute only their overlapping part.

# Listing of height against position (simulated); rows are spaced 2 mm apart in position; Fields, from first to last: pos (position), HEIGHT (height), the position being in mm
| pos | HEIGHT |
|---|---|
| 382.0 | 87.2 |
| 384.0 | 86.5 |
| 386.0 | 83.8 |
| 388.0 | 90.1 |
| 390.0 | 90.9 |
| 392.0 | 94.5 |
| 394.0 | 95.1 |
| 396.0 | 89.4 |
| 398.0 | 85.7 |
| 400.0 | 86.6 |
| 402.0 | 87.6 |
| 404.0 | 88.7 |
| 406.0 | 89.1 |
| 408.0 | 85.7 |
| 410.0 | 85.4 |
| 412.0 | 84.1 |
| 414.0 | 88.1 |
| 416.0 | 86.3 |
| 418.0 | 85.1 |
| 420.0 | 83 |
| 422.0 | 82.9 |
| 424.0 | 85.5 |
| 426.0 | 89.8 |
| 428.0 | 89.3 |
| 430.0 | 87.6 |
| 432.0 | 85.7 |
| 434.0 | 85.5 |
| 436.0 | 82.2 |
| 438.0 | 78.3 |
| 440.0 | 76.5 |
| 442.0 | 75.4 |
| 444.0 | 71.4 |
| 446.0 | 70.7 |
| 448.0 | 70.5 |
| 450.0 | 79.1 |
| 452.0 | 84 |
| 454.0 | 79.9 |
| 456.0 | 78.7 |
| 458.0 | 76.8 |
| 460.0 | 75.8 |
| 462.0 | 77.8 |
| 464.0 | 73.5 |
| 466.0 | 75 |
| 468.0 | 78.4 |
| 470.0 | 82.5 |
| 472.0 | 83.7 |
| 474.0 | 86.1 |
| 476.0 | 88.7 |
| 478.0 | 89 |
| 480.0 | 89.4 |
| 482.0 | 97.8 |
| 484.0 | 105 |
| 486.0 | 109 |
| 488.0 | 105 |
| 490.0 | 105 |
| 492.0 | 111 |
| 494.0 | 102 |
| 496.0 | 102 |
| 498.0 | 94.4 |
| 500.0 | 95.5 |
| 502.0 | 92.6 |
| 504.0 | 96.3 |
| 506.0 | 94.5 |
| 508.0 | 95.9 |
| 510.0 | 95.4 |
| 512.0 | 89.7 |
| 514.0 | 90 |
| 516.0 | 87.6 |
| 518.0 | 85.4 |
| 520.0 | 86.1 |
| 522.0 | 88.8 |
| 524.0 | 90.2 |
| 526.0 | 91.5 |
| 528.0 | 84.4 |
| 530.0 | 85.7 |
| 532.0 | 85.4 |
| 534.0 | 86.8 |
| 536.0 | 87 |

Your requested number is 2.8 mm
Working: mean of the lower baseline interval 83.2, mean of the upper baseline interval 96.1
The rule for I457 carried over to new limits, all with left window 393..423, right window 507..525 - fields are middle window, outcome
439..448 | 1.5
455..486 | 1.4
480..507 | -3.4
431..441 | 0.7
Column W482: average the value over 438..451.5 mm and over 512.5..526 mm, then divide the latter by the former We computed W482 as 1.2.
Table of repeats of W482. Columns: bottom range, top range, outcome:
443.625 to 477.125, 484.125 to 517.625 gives 1.25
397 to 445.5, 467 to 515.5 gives 1.13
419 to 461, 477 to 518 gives 1.21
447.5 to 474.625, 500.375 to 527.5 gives 1.16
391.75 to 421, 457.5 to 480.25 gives 0.93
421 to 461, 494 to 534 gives 1.14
